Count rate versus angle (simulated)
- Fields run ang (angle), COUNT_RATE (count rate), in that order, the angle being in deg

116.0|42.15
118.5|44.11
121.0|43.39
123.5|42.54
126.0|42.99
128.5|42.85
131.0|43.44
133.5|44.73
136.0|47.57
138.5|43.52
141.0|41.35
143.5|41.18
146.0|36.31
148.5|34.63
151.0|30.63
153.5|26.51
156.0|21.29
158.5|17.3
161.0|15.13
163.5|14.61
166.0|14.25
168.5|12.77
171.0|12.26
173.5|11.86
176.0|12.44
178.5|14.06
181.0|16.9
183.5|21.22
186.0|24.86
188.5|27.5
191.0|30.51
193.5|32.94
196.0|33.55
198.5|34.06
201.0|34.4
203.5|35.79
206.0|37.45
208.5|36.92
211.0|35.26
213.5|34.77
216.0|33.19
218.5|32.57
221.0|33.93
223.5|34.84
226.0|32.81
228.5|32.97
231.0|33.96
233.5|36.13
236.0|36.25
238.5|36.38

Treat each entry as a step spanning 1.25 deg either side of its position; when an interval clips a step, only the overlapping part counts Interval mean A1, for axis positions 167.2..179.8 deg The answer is 12.7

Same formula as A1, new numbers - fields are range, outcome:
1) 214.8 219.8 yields 32.9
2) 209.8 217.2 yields 34.4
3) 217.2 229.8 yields 33.4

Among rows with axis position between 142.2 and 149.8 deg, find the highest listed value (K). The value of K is 41.18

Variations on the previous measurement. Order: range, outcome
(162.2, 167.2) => 14.61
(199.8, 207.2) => 37.45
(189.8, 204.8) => 35.79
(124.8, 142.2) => 47.57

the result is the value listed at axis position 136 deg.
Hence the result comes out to 47.57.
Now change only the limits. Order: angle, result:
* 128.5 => 42.85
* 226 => 32.81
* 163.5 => 14.61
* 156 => 21.29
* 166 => 14.25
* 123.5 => 42.54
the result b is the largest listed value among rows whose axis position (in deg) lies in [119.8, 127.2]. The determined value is 43.39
